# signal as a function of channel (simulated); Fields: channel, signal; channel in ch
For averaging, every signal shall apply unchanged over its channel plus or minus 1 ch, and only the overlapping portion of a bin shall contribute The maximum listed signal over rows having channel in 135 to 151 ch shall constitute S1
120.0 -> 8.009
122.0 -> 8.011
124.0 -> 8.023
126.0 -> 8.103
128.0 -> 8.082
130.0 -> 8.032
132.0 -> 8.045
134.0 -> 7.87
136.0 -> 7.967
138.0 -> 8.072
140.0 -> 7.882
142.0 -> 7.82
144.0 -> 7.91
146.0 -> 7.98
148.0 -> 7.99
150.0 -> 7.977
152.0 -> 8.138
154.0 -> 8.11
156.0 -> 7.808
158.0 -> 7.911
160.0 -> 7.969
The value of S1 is 8.072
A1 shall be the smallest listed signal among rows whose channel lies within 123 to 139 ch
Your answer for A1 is 7.87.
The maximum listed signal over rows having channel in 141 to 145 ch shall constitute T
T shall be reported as 7.91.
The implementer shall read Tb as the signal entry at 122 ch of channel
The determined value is 8.011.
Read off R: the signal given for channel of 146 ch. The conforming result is 7.98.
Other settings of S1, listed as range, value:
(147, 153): 8.138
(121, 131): 8.103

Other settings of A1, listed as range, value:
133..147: 7.82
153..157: 7.808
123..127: 8.023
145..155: 7.977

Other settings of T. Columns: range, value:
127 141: 8.082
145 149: 7.99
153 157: 8.11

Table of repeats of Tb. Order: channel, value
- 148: 7.99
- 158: 7.911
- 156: 7.808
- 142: 7.82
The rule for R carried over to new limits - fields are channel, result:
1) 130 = 8.032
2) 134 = 7.87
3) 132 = 8.045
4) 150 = 7.977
